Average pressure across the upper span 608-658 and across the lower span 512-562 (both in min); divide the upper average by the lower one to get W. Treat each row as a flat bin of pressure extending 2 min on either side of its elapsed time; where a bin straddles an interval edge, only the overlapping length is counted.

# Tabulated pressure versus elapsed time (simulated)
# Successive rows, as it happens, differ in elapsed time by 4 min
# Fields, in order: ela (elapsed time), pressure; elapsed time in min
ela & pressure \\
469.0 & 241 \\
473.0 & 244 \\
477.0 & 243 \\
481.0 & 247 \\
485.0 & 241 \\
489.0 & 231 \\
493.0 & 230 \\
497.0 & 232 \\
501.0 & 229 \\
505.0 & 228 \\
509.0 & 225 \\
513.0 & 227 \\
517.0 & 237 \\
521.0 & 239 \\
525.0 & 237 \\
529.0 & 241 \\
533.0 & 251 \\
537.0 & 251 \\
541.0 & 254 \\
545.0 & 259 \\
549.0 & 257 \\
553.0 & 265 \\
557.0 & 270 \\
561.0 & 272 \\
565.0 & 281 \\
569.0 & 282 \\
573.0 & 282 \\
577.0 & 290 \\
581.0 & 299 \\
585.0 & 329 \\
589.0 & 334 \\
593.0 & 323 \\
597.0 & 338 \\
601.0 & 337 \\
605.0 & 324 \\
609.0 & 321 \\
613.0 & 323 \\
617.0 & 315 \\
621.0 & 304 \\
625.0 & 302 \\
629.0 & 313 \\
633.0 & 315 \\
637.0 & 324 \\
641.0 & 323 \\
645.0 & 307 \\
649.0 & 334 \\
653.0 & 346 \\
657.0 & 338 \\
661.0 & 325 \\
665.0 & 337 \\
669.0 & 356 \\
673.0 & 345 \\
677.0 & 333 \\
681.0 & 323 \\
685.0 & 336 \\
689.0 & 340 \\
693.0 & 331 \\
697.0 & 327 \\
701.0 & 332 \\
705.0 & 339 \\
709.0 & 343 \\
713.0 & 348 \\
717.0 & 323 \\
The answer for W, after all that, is 1.3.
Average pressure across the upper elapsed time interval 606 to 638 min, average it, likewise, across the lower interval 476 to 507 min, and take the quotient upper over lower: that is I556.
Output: 1.3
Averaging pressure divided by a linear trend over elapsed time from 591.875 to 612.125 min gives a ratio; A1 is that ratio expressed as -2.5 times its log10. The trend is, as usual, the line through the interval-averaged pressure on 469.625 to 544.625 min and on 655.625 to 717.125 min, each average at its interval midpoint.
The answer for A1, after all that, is -0.134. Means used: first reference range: 239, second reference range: 336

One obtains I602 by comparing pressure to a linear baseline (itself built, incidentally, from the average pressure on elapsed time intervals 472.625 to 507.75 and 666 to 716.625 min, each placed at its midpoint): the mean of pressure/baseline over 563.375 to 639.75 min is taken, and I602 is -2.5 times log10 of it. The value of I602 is -0.08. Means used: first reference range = 236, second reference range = 337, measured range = 313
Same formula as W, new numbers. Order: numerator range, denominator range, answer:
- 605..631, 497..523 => 1.36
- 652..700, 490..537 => 1.43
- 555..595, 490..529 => 1.28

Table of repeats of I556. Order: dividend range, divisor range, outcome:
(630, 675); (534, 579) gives 1.23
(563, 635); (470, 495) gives 1.30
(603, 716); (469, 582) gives 1.31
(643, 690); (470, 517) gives 1.43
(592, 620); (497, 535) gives 1.39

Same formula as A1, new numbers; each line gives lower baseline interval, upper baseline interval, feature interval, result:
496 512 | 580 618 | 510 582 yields 0.046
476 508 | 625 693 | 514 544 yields 0.050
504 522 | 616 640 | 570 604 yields -0.116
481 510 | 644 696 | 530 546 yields 0.020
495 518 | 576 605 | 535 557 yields 0.061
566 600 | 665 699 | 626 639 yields 0.023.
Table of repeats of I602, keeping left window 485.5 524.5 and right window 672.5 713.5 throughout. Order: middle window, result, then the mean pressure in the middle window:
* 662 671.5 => -0.08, 344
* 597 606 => -0.17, 333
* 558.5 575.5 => -0.05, 279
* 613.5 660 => -0.06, 320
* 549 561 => -0.03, 266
